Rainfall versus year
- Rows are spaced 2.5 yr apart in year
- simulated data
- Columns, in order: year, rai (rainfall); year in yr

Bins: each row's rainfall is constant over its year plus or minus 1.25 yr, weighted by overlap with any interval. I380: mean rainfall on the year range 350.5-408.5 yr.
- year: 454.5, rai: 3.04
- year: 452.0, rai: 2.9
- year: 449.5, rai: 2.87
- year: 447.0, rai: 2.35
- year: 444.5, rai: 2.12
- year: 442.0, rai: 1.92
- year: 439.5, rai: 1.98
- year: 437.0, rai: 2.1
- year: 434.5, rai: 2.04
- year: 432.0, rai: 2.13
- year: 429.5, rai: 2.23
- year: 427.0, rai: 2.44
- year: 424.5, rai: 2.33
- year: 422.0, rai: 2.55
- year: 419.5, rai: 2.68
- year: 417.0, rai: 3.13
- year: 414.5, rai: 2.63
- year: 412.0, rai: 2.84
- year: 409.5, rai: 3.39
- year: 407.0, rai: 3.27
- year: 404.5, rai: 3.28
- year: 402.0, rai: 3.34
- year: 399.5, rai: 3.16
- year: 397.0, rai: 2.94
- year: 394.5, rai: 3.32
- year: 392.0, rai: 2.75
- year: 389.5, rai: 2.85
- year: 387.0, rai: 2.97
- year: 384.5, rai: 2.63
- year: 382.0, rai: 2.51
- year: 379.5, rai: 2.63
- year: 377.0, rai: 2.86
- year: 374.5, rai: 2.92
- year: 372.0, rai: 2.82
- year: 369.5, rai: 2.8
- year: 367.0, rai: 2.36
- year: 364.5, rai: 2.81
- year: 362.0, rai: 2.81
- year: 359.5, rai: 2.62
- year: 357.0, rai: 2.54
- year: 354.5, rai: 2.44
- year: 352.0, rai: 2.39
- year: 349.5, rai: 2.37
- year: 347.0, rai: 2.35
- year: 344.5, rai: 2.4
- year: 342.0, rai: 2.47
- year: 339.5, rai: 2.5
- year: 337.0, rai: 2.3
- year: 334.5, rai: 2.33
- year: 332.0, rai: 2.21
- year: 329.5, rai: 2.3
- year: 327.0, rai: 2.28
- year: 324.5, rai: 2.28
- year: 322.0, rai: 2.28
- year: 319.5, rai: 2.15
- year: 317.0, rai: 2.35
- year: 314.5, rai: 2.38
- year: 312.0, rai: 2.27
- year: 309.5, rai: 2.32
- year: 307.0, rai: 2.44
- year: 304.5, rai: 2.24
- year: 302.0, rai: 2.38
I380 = 2.83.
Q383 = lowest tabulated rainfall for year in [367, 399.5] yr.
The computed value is 2.36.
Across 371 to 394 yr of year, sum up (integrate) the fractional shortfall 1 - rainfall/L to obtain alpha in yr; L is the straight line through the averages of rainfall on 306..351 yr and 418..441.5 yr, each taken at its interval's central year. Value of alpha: -4.88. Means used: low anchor 2.33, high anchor 2.27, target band 2.79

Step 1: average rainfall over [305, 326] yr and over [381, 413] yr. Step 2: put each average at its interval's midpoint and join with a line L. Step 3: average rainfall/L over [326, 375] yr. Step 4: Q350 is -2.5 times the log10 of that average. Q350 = 0.052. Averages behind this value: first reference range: 2.31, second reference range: 3.02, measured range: 2.5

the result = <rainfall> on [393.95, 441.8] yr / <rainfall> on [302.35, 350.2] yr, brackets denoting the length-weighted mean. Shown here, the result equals 1.16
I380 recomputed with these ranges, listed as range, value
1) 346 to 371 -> 2.55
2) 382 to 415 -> 3.02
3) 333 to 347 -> 2.39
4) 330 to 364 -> 2.45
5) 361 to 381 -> 2.75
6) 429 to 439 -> 2.11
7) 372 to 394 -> 2.79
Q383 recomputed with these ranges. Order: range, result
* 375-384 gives 2.51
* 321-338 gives 2.21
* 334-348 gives 2.3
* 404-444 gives 1.92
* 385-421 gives 2.63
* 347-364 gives 2.35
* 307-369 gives 2.15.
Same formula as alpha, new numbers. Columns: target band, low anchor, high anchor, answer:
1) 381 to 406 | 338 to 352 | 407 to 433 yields -3.9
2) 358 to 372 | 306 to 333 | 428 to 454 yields -2.4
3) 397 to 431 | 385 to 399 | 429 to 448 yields -4.0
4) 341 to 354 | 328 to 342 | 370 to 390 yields 0.3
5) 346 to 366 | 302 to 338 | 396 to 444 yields -1.0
